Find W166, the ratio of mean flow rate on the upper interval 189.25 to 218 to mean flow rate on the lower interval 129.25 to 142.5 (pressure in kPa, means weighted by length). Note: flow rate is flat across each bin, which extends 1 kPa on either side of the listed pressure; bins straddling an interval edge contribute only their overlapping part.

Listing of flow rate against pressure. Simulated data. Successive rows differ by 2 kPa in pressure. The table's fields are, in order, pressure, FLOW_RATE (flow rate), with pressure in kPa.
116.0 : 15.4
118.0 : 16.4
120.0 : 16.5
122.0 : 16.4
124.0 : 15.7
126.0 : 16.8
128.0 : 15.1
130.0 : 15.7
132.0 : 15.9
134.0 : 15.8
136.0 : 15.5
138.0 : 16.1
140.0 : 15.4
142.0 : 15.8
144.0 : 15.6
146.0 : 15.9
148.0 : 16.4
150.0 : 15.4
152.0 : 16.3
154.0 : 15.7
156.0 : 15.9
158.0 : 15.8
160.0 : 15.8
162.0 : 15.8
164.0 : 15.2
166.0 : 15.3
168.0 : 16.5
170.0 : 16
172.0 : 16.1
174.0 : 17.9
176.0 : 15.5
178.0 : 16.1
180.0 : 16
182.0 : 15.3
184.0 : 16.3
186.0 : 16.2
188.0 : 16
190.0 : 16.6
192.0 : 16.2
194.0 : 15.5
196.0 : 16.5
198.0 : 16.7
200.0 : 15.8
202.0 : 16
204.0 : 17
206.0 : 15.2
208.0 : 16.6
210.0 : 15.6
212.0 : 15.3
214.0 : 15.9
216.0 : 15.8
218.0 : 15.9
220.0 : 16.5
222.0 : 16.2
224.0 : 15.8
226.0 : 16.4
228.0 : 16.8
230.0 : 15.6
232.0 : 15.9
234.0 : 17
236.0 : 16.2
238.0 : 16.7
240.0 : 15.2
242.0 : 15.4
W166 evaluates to 1.02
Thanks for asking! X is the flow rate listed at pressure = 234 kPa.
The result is 17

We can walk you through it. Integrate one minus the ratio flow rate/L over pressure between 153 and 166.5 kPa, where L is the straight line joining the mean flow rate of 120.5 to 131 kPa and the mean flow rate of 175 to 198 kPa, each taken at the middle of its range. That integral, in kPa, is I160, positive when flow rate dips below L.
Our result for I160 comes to 0.3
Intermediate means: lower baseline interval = 16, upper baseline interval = 16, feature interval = 15.7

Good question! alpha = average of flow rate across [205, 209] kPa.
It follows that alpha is 15.9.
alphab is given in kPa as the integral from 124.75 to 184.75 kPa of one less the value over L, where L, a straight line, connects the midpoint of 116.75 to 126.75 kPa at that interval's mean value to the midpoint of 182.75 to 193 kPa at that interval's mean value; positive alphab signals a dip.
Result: 1.4 kPa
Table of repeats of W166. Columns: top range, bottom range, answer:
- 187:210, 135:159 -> 1.02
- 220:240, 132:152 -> 1.03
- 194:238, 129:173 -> 1.02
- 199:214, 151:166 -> 1.01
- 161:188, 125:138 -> 1.01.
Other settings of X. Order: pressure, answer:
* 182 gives 15.3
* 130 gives 15.7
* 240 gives 15.2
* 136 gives 15.5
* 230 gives 15.6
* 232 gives 15.9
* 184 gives 16.3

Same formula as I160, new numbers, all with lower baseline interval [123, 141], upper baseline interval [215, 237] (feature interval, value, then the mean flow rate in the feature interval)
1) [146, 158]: -0.04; 15.9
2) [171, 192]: -0.27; 16.2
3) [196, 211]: -0.06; 16.2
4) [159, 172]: 0.11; 15.8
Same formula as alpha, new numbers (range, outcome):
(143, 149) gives 16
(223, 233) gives 16.1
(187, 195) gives 16.1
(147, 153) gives 16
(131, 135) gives 15.9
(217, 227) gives 16.2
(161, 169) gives 15.7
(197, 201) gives 16.2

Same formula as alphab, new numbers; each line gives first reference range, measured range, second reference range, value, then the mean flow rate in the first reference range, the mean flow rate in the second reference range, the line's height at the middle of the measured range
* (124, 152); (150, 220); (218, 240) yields 0.1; 15.8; 16.2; 16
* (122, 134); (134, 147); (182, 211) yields 0.2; 15.9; 16.1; 15.9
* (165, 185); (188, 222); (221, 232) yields 0.1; 16.1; 16.1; 16.1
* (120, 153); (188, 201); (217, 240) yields -0.1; 15.9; 16.2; 16.1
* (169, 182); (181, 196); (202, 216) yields 0.0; 16.2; 15.9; 16.1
